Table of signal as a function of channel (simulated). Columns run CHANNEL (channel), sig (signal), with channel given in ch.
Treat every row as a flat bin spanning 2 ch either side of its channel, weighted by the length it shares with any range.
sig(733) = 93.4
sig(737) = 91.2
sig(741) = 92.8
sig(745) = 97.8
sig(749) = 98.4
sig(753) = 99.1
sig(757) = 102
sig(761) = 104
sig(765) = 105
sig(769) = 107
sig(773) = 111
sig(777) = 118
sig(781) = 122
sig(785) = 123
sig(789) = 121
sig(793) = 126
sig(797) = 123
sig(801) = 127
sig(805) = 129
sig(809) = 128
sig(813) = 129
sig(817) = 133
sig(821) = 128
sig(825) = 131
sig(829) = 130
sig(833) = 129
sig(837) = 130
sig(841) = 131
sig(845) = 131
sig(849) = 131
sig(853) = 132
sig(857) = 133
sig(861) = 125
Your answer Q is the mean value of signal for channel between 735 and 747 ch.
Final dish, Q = 93.9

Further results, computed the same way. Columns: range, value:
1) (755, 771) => 104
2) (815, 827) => 131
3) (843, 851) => 131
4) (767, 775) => 109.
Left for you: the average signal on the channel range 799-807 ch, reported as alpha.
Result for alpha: 128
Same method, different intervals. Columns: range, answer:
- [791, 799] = 124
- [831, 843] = 130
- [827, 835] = 130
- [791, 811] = 127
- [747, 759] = 99.8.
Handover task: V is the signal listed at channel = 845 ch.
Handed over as 131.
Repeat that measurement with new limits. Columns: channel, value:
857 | 133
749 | 98.4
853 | 132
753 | 99.1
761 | 104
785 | 123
